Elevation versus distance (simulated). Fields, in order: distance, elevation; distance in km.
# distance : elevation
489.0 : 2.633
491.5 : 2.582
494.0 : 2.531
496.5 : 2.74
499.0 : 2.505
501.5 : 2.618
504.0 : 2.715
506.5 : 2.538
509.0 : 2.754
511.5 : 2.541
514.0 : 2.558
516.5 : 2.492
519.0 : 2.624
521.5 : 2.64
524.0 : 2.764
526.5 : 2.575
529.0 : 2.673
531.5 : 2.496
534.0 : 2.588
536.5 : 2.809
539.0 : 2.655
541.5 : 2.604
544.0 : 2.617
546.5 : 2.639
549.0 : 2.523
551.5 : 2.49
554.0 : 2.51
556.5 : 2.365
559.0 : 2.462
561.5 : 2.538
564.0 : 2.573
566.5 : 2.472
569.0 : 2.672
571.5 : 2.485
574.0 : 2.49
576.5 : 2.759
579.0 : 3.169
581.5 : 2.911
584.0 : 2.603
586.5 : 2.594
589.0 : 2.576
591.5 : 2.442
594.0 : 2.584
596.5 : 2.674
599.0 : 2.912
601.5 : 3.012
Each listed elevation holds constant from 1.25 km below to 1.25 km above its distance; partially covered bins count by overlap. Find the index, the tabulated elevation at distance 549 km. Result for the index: 2.523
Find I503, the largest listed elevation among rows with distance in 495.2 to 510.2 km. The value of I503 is 2.754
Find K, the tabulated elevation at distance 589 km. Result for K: 2.576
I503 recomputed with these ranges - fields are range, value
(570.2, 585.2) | 3.169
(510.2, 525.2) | 2.764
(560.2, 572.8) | 2.672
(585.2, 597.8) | 2.674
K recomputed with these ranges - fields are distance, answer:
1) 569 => 2.672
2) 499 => 2.505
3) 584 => 2.603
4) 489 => 2.633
